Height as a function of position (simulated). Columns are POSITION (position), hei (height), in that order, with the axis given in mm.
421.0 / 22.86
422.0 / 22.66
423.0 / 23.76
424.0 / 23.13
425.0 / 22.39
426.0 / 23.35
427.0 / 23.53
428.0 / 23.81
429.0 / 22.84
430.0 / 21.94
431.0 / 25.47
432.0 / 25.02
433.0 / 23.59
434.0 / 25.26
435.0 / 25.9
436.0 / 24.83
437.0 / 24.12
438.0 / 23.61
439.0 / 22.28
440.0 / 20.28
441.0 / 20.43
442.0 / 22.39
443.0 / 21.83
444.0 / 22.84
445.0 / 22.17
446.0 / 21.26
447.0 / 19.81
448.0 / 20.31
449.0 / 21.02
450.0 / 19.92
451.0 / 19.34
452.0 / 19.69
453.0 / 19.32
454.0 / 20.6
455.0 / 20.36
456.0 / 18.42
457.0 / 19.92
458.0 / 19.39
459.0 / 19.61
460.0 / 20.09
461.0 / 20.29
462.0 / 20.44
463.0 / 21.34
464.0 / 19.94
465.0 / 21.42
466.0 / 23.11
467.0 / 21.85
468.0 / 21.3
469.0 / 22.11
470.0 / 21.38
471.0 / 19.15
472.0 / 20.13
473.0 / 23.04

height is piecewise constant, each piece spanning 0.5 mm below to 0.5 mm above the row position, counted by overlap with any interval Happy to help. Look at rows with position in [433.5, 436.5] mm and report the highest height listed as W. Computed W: 25.9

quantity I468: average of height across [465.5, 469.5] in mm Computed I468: 22.1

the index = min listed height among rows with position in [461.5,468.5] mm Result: 19.94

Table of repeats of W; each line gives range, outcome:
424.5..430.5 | 23.81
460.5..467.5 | 23.11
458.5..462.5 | 20.44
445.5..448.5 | 21.26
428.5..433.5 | 25.47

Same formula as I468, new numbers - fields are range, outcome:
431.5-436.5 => 24.9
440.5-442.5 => 21.4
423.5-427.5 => 23.1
